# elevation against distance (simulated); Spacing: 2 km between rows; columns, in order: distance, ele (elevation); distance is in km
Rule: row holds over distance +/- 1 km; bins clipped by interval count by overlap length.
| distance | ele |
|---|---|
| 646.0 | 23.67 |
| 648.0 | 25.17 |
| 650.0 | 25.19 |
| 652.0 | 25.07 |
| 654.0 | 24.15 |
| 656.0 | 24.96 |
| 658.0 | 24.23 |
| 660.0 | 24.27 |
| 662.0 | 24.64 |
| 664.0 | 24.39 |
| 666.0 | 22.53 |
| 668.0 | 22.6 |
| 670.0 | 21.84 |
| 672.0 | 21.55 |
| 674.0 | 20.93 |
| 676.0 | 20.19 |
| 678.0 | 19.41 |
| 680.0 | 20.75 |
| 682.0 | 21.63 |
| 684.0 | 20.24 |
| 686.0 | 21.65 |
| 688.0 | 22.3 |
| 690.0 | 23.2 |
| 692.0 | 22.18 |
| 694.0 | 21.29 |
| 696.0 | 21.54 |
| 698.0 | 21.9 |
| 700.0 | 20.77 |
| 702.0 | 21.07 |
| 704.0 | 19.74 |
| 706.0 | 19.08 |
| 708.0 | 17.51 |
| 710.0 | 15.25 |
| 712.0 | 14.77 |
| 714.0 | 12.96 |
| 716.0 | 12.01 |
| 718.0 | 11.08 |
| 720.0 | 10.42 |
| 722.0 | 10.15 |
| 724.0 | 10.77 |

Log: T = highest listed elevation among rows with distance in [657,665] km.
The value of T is 24.64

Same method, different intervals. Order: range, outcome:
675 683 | 21.63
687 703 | 23.2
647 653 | 25.19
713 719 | 12.96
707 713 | 17.51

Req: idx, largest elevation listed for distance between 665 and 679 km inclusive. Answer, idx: 22.6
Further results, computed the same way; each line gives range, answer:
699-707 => 21.07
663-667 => 24.39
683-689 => 22.3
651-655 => 25.07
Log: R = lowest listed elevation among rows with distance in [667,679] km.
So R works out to 19.41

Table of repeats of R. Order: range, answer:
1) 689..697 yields 21.29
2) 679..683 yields 20.75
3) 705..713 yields 14.77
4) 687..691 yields 22.3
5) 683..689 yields 20.24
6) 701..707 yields 19.08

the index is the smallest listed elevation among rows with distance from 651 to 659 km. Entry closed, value 24.15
